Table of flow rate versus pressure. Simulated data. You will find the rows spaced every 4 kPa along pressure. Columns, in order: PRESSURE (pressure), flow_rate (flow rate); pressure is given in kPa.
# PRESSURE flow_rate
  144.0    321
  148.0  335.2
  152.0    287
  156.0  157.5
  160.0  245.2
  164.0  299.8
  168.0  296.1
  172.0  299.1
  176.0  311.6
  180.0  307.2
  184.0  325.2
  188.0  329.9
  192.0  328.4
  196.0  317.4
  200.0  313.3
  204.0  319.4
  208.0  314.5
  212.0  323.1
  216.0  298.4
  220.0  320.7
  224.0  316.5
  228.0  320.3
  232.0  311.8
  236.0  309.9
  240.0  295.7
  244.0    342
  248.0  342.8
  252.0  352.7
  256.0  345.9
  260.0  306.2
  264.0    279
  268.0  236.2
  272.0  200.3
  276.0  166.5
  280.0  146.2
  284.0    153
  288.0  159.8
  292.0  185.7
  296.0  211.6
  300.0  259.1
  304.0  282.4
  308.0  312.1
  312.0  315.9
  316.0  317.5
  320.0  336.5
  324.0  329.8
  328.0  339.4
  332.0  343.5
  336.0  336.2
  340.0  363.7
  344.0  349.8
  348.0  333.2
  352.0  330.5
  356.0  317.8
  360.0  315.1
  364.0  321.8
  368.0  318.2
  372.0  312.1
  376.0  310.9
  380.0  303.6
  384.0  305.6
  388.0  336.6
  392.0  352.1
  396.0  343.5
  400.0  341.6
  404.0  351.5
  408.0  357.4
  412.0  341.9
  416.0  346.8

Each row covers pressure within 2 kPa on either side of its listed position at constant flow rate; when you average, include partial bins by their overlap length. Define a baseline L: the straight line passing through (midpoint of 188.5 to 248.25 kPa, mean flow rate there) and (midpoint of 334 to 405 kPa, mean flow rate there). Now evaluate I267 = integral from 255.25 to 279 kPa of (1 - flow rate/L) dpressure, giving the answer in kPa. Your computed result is 5.6 kPa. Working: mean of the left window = 318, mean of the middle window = 246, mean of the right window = 330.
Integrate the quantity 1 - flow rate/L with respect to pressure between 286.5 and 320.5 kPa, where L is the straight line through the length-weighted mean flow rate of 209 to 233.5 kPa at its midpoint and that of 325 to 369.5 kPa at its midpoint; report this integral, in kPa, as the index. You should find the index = 6.7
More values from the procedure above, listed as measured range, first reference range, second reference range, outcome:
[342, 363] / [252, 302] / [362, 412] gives -2.2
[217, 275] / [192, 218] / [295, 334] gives 1.7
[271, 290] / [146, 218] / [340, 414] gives 9.2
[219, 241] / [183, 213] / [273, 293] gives -4.3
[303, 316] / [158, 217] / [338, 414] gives 0.7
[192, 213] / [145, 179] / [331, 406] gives -2.0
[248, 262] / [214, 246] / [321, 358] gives -0.7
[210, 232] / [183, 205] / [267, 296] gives -3.0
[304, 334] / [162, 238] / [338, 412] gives 0.1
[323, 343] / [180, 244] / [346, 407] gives -1.2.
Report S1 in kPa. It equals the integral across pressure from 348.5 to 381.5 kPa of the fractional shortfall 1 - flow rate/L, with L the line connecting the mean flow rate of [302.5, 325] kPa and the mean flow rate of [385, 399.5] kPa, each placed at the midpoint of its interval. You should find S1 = 1.49 kPa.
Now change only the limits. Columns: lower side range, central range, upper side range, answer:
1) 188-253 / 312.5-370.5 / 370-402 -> -1.34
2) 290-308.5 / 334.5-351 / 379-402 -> -3.39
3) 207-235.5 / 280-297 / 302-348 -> 8.00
